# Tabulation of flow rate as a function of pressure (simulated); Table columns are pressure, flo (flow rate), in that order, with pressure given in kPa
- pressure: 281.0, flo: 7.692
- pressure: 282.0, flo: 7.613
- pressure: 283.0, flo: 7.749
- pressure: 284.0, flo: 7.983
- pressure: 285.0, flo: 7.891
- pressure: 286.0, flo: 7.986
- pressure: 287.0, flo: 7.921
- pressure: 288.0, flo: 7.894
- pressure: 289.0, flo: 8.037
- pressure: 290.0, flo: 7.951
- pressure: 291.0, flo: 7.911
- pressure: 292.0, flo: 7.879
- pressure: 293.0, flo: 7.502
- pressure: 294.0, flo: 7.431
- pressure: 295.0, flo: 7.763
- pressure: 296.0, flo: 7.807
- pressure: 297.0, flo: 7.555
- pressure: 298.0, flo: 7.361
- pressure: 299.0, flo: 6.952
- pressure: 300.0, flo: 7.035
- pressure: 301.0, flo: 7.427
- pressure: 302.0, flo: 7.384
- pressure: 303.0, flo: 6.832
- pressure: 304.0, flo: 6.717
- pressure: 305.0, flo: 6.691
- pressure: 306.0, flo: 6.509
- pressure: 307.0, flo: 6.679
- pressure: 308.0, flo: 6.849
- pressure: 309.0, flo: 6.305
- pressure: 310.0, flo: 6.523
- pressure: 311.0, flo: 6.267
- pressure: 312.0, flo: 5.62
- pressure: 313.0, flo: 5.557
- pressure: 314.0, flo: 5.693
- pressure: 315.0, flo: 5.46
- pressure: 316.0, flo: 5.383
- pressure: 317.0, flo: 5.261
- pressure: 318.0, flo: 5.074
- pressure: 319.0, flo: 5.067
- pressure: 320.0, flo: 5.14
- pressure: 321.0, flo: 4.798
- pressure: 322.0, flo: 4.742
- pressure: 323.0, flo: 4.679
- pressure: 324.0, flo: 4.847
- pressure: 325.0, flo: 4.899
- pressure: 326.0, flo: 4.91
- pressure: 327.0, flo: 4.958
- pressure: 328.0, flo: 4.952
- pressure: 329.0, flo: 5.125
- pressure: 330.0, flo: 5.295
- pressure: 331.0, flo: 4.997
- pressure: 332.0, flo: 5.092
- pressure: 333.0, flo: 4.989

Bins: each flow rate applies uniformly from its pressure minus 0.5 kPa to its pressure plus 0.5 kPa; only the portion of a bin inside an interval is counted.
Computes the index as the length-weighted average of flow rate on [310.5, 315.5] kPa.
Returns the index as 5.72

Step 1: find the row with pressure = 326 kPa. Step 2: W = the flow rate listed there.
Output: 4.91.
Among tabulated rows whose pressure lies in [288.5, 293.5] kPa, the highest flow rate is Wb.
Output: 8.037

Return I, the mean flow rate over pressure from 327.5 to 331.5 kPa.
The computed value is 5.09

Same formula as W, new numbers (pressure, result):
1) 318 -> 5.074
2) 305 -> 6.691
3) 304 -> 6.717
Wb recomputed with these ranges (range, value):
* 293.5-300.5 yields 7.807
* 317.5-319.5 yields 5.074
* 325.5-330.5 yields 5.295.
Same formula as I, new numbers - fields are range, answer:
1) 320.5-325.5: 4.79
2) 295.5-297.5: 7.68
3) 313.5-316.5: 5.51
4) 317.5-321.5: 5.02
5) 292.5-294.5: 7.47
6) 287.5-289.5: 7.97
